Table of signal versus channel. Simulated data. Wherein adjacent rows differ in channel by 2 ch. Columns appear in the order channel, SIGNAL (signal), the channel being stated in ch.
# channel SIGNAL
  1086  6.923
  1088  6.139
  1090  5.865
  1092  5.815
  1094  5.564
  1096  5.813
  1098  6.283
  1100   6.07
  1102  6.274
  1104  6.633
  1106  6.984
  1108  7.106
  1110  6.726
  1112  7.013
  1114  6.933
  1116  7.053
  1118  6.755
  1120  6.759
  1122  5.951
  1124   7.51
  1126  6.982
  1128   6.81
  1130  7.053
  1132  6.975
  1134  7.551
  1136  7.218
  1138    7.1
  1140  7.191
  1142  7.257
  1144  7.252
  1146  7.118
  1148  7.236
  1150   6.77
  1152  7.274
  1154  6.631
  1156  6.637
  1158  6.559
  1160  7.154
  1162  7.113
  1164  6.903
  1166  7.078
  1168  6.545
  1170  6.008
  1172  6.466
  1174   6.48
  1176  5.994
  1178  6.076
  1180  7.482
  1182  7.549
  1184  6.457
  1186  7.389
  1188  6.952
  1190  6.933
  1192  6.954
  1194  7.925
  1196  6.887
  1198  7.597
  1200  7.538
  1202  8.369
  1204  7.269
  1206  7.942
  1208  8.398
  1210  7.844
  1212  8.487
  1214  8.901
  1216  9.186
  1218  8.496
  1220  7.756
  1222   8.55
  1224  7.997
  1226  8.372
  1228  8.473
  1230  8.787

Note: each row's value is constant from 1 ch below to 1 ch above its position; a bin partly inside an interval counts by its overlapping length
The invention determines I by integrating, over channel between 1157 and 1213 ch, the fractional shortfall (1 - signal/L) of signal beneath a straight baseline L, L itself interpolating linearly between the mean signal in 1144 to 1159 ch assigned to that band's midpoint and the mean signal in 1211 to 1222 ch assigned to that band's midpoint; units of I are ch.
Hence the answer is 4.4 ch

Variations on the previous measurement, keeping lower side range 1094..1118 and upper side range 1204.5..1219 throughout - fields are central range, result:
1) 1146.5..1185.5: 4.35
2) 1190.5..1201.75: 1.00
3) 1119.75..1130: 0.13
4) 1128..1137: -0.14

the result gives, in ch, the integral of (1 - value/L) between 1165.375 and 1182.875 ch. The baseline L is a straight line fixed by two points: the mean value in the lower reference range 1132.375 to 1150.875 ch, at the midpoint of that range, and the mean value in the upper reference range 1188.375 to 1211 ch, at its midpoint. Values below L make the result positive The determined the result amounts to 1.9 ch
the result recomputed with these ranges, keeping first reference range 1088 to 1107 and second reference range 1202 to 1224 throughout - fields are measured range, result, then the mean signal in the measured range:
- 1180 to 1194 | 1.2 ch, 7.13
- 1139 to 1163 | 0.4 ch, 7.02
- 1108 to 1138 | -1.6 ch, 6.96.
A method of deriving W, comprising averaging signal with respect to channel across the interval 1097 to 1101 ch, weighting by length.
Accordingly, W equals 6.18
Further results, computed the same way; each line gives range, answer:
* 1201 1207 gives 7.86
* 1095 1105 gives 6.21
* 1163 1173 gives 6.6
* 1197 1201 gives 7.57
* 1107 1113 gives 6.95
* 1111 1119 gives 6.94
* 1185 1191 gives 7.09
